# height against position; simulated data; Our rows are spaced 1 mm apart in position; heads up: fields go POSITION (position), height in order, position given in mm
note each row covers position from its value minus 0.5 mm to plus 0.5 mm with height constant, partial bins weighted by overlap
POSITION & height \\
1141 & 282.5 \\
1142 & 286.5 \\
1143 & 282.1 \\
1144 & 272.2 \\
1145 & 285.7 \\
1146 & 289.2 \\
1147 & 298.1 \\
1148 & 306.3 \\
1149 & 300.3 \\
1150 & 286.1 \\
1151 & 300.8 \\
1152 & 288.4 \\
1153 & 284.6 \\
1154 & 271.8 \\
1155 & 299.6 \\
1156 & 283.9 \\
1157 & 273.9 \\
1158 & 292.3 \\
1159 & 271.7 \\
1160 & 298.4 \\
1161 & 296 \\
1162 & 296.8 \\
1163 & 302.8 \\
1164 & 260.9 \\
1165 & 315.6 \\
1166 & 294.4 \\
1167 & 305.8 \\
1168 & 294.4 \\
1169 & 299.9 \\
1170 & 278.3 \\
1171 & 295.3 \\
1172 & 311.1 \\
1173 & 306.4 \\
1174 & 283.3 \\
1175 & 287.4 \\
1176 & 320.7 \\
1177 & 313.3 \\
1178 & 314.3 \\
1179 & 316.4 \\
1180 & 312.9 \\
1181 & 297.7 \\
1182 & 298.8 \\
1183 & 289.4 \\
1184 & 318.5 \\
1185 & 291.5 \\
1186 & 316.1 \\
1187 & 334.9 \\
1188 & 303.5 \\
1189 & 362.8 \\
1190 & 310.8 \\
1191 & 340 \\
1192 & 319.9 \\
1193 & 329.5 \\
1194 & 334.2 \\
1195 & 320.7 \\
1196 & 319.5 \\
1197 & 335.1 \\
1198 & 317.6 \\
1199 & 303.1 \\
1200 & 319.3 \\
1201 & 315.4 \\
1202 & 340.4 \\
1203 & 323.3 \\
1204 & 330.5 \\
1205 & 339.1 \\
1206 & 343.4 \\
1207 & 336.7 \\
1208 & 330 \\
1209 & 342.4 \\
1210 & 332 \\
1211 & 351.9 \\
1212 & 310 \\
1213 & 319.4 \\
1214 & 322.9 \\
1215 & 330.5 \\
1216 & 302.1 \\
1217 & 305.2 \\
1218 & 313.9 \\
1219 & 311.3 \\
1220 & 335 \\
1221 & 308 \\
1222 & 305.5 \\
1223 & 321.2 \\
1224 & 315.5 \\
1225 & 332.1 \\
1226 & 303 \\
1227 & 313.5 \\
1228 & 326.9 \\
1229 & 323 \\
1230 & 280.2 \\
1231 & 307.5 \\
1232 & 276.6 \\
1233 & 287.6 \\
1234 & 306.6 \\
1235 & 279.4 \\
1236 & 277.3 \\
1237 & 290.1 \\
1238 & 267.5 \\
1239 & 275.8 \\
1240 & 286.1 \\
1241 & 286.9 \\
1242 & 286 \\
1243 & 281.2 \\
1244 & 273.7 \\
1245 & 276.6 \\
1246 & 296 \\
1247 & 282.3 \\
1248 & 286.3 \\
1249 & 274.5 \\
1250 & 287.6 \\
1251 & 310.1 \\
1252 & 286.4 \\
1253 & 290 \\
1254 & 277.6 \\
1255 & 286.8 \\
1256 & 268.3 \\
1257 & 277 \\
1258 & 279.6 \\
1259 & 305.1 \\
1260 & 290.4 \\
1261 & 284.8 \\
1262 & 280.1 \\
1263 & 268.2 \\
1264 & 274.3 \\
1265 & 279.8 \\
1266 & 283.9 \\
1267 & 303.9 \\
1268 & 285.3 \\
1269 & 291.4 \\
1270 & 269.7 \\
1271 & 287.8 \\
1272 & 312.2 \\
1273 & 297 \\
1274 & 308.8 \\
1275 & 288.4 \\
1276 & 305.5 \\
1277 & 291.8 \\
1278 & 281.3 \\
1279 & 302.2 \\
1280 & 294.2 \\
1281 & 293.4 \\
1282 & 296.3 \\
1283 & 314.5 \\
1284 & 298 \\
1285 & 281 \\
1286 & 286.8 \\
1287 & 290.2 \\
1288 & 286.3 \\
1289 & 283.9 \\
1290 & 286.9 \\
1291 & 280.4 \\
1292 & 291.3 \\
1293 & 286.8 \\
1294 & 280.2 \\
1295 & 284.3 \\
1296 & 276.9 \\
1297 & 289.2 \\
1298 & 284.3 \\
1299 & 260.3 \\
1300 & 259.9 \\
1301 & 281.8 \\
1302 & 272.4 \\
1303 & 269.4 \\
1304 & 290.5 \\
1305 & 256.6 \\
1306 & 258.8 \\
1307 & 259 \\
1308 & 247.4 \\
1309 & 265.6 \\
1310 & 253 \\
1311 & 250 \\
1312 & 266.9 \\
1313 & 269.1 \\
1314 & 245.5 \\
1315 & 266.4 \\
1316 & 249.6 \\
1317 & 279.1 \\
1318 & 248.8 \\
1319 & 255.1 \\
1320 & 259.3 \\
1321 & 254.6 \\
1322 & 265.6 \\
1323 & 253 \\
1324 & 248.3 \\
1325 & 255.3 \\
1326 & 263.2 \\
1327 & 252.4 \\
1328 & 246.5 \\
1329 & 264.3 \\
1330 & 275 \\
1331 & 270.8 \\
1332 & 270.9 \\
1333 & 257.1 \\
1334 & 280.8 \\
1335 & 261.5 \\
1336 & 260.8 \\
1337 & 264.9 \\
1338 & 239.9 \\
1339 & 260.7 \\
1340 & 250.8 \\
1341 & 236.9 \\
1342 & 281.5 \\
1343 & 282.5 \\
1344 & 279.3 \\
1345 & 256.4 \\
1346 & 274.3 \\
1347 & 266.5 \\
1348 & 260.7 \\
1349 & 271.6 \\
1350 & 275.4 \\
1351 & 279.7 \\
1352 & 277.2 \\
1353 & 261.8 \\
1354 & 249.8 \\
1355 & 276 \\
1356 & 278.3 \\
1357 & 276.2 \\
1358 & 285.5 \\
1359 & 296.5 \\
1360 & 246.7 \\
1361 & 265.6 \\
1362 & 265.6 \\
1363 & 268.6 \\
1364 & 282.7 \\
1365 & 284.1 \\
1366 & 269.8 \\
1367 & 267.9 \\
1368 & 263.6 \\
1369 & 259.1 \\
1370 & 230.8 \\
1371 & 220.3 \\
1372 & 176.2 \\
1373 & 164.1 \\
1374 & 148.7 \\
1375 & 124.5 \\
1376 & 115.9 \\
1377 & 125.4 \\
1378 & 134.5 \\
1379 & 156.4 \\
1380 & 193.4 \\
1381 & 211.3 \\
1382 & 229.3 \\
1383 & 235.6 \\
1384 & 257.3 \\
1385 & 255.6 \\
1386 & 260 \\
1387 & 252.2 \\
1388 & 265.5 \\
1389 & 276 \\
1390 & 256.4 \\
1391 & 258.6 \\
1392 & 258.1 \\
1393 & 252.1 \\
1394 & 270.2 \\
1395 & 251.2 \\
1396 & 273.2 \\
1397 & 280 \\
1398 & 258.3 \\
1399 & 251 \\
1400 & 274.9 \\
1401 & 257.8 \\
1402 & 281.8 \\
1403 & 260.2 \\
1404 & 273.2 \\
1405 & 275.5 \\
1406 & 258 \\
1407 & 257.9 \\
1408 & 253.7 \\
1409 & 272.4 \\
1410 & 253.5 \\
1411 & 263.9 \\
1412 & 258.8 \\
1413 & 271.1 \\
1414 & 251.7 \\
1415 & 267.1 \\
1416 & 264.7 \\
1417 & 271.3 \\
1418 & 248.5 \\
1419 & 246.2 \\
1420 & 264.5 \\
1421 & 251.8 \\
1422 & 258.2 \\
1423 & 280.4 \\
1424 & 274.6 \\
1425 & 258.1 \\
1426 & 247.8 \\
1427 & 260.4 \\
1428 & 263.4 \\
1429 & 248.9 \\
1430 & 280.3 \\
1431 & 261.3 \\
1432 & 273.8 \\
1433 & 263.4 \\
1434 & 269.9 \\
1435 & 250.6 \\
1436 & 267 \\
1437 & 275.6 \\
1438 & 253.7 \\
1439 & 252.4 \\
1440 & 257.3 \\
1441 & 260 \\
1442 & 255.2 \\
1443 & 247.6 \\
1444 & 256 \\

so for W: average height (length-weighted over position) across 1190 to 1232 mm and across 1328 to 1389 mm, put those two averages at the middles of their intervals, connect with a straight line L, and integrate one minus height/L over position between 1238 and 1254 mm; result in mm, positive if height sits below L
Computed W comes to 1.0 mm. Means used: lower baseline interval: 322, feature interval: 285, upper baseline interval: 246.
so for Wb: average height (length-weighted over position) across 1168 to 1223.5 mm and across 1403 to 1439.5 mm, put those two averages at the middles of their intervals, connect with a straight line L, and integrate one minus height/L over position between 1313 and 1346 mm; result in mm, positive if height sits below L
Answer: 2.8 mm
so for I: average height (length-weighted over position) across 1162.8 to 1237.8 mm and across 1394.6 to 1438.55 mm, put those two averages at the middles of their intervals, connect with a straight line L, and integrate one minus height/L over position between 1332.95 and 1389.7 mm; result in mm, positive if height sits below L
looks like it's 6.46 mm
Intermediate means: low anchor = 313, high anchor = 263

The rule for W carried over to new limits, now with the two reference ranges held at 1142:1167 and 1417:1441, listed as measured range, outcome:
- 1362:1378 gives 3.29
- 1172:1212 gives -4.80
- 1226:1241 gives -0.59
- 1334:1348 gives 0.37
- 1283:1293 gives -0.45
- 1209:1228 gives -2.42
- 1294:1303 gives -0.03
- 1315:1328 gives 0.74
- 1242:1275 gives -0.84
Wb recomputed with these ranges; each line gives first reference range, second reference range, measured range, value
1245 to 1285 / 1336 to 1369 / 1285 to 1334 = 1.9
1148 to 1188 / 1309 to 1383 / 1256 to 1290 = -2.7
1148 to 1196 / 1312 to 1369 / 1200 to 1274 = -3.1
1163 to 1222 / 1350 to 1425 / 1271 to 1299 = -0.7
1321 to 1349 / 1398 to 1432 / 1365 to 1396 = 4.6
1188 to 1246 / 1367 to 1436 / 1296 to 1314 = 0.9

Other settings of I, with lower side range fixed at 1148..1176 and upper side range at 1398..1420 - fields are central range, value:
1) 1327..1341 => 0.6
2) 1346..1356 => 0.0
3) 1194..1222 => -3.6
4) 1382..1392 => 0.3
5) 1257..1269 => -0.2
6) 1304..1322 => 1.0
